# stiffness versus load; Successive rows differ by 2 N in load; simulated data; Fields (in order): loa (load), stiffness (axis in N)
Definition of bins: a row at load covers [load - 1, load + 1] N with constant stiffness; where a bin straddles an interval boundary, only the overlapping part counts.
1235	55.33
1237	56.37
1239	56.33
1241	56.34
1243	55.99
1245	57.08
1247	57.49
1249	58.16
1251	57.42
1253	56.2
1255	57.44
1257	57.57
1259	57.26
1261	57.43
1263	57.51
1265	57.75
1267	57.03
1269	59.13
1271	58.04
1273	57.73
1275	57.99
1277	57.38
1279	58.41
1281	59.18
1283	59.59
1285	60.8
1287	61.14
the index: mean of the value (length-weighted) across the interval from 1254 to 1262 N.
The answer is 57.4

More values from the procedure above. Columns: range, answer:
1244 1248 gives 57.3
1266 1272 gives 58.1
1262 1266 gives 57.6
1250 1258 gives 57.2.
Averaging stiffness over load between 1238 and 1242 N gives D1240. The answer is 56.3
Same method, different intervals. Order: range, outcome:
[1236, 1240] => 56.3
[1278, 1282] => 58.8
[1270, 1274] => 57.9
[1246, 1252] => 57.7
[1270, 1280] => 57.9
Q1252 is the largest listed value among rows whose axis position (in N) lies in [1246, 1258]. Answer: 58.16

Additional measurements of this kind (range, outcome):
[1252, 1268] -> 57.75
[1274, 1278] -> 57.99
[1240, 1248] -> 57.49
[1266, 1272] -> 59.13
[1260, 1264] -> 57.51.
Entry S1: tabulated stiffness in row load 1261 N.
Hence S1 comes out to 57.43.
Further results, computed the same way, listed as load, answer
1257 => 57.57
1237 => 56.37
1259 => 57.26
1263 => 57.51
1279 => 58.41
